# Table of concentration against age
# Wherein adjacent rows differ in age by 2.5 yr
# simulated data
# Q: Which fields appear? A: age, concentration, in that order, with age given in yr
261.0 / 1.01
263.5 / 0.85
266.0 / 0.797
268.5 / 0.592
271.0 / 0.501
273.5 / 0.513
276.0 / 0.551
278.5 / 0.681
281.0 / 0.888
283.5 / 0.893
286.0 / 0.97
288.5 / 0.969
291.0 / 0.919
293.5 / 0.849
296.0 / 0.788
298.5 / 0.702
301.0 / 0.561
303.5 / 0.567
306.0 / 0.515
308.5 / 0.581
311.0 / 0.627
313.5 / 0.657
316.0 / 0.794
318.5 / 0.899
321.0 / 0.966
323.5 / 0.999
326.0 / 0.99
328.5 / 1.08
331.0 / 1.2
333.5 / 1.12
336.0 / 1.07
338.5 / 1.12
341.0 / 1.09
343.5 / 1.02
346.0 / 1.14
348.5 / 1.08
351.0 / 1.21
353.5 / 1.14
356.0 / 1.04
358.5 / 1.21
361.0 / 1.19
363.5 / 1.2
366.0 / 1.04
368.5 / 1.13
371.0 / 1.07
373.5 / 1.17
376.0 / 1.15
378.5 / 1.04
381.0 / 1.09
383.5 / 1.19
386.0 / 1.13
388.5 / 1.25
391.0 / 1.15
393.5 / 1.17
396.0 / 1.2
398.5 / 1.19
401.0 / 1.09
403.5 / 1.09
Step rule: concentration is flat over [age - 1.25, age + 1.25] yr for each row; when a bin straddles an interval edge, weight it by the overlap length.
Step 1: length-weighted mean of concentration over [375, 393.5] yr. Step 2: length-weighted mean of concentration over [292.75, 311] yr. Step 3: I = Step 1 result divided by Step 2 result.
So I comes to 1.78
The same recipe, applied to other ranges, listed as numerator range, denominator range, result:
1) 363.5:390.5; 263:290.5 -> 1.51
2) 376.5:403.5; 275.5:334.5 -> 1.39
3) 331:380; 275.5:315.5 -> 1.52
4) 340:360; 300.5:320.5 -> 1.68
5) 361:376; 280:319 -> 1.49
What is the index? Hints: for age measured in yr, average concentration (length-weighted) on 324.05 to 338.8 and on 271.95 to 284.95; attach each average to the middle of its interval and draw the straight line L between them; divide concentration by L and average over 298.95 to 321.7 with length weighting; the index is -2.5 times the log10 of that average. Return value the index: 0.36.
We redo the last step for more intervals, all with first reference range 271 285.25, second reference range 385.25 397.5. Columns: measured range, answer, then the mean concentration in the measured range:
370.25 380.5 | 0.01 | 1.11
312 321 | 0.08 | 0.804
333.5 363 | -0.13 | 1.12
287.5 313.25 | 0.12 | 0.703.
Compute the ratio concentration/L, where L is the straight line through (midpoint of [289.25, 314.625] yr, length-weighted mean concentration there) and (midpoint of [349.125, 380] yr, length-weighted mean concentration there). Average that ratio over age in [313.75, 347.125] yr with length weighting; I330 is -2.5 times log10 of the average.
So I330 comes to -0.16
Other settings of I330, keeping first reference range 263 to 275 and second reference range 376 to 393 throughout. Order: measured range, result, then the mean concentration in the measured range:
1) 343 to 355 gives -0.14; 1.12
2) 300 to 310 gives 0.38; 0.558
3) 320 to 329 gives -0.14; 1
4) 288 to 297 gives -0.19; 0.877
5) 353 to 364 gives -0.12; 1.15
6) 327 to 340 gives -0.21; 1.12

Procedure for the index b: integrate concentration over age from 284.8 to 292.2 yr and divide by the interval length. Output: 0.953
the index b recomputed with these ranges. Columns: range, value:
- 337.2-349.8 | 1.09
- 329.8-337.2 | 1.13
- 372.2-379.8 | 1.12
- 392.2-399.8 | 1.19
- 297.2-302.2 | 0.634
